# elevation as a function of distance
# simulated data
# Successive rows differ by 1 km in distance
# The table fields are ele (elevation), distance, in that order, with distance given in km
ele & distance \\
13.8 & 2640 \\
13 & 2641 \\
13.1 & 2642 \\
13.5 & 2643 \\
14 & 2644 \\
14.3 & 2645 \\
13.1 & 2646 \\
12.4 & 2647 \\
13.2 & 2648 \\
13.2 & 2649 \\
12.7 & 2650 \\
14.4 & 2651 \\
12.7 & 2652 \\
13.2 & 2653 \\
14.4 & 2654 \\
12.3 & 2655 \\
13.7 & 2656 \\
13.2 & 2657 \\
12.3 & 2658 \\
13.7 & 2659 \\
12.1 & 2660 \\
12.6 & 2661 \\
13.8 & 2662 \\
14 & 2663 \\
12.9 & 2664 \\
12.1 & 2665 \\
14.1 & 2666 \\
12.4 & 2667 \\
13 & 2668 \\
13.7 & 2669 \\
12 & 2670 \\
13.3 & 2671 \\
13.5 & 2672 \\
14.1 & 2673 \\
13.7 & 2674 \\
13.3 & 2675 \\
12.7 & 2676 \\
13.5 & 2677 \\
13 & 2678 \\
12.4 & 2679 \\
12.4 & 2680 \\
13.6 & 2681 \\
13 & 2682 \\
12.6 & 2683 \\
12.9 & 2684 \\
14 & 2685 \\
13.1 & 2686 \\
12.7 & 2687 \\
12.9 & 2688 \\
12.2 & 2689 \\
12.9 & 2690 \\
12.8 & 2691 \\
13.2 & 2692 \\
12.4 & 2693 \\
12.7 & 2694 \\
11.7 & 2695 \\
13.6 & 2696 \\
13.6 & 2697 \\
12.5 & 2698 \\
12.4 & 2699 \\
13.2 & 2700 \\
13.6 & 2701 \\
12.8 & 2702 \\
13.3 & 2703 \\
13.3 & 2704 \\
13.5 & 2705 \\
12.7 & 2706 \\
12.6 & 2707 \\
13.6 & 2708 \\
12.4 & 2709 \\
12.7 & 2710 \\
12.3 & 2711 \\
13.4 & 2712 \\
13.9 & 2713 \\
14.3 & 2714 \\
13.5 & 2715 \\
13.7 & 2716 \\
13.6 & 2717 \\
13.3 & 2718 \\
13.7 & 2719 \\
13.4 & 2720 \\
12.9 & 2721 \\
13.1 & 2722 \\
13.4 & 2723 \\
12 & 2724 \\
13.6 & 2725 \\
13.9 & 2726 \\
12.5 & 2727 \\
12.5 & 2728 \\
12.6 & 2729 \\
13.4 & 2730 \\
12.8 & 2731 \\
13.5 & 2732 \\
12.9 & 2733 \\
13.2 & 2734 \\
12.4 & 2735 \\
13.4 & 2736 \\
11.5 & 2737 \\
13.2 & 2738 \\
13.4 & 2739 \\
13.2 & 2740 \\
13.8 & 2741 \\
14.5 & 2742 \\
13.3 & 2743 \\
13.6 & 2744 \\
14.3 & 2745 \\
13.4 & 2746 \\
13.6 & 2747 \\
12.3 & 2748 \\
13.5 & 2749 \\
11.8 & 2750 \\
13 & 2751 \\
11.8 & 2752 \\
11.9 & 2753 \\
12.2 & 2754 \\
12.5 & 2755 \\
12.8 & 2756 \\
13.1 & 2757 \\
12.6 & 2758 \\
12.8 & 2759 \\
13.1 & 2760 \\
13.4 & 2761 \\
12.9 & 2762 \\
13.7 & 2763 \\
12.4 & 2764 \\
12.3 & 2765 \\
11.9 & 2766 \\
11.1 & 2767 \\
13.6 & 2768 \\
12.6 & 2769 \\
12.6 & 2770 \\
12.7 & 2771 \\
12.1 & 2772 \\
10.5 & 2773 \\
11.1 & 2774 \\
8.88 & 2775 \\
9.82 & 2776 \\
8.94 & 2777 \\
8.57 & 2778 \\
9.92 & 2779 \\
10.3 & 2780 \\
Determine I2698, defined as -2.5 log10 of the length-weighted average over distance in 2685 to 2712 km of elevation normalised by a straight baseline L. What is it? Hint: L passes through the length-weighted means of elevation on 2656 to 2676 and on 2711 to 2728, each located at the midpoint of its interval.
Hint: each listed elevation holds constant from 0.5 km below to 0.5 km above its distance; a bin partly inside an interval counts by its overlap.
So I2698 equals 0.03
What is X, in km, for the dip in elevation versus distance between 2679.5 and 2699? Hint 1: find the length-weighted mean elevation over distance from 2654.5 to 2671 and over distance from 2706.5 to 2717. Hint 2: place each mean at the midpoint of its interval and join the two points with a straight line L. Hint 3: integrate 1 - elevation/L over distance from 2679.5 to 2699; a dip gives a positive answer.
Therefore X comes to 0.4 km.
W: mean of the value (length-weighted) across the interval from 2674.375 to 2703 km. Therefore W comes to 12.9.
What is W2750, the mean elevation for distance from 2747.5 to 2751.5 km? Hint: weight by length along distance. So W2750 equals 12.7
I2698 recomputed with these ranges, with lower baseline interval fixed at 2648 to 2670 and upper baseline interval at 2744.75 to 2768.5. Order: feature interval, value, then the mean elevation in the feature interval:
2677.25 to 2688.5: 0.005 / 13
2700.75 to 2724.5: -0.024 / 13.2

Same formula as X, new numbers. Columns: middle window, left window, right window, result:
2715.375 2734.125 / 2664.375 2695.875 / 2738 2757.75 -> -0.2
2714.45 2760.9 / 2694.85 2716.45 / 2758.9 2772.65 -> -0.7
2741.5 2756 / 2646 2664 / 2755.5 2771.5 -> -0.2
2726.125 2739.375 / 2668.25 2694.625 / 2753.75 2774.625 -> -0.2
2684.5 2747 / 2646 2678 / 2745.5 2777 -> -2.2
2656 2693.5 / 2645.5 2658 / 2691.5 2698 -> -0.1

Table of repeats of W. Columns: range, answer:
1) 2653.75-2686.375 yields 13.1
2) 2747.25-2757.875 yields 12.5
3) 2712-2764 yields 13.1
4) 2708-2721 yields 13.3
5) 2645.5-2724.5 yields 13.1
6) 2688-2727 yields 13.1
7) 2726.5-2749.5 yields 13.2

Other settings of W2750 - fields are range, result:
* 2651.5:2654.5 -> 13.4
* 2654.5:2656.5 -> 13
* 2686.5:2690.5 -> 12.7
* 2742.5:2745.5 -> 13.7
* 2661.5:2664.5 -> 13.6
